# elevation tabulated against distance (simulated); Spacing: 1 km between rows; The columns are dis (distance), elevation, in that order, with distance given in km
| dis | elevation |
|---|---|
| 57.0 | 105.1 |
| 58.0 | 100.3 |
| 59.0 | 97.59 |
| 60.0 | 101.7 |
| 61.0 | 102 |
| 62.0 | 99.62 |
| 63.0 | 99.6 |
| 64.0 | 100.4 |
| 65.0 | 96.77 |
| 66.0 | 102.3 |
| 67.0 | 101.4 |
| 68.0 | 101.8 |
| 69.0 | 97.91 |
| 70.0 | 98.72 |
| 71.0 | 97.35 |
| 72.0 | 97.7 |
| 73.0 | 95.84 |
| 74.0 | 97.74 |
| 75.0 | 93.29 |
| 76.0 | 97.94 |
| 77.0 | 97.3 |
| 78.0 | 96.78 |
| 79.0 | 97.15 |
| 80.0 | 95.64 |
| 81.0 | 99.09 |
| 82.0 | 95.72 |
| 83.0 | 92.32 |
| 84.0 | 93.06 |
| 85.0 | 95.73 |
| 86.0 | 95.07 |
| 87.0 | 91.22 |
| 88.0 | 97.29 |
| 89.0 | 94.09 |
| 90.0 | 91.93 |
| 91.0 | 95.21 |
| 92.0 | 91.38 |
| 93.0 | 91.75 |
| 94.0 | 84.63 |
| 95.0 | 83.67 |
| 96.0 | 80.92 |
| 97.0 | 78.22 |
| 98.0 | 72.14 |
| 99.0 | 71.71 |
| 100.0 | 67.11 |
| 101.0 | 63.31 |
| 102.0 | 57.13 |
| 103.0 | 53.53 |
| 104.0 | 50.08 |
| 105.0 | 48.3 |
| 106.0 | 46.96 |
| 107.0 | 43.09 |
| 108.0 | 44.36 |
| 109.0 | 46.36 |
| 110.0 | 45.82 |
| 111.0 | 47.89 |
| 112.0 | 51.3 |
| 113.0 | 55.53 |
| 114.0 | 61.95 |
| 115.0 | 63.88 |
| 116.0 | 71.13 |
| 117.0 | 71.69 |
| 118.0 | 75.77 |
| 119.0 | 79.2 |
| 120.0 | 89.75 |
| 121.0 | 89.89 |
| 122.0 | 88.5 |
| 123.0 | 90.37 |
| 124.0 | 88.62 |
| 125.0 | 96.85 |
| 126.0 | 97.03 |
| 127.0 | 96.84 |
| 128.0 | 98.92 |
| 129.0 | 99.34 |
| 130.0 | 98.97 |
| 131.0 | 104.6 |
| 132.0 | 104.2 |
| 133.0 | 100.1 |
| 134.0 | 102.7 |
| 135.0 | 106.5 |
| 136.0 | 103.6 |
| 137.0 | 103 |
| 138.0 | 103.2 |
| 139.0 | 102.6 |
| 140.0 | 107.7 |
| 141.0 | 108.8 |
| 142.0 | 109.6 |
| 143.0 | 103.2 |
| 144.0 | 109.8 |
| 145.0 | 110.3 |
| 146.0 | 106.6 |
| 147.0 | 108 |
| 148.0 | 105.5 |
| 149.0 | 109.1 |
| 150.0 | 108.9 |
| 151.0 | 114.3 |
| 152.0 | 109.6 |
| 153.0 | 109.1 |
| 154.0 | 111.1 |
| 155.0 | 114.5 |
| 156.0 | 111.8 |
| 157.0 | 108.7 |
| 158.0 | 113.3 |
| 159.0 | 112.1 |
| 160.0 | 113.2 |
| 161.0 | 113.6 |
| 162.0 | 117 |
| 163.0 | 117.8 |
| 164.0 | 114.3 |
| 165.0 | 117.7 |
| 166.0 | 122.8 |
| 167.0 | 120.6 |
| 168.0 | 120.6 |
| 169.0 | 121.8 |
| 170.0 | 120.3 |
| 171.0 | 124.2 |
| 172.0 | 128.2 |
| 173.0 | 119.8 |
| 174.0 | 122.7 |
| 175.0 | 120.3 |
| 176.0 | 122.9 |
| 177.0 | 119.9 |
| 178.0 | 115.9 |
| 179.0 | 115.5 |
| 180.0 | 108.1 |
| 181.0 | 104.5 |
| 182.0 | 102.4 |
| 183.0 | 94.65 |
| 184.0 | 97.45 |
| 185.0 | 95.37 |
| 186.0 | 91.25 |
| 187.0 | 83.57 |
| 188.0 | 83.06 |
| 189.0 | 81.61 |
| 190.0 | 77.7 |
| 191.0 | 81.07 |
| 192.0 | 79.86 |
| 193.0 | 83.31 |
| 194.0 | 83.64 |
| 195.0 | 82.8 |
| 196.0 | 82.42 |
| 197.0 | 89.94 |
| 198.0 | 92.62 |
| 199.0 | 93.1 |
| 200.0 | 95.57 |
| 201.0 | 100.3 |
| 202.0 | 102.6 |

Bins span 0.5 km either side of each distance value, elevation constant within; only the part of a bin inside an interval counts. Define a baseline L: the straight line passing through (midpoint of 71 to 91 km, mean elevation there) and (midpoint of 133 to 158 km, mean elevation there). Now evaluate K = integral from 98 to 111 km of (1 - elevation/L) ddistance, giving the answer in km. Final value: 6.01 km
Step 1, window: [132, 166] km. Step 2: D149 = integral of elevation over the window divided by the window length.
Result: 109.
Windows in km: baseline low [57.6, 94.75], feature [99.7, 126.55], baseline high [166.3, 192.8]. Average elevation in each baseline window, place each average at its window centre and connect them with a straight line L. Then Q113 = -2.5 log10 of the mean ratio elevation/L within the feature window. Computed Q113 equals 0.45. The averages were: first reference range 96.5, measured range 66.2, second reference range 106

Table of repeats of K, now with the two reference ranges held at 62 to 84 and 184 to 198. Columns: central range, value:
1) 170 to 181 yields -4.1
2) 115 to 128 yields 0.9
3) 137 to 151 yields -2.7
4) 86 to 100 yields 1.4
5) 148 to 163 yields -3.9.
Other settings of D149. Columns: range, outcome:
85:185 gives 95.1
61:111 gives 84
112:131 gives 83.8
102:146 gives 83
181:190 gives 91.2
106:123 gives 64.4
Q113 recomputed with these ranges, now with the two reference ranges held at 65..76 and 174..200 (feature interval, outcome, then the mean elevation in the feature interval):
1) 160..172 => -0.232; 119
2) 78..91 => 0.035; 94.9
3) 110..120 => 0.445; 64.6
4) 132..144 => -0.086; 105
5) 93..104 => 0.344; 71.2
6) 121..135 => -0.005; 97.5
